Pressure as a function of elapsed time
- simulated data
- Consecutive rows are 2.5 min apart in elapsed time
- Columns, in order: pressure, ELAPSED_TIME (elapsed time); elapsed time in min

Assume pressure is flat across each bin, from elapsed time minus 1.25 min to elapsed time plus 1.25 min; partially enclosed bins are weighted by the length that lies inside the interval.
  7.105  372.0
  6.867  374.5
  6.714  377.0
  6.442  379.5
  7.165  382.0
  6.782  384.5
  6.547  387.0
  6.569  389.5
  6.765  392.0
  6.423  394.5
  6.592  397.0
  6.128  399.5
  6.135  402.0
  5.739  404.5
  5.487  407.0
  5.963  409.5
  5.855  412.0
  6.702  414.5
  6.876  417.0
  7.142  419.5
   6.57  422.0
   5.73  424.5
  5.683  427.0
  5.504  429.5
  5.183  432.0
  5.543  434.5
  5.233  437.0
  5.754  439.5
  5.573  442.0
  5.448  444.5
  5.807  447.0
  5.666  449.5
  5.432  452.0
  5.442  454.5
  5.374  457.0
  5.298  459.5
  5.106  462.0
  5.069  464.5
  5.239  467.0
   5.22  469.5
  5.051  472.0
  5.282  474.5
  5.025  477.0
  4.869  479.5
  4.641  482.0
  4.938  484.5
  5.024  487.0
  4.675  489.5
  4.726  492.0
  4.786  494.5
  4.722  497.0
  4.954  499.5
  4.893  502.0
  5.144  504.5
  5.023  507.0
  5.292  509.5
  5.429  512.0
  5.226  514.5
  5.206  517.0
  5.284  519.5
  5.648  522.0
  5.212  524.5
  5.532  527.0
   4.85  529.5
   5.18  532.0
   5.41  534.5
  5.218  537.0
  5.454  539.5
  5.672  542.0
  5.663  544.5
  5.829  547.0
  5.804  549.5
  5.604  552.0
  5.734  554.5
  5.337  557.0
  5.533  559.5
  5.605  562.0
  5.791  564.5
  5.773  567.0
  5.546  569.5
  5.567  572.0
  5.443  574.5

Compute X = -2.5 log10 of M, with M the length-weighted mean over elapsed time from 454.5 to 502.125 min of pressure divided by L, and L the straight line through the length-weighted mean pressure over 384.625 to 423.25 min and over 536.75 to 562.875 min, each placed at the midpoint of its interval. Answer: 0.19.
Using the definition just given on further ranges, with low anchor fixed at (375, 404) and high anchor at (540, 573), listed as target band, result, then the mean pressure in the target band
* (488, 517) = 0.19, 5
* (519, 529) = 0.08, 5.39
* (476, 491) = 0.24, 4.86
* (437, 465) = 0.14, 5.45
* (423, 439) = 0.15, 5.51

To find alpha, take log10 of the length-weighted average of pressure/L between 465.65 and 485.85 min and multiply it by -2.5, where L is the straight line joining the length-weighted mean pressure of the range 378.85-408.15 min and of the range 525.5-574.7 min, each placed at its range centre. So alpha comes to 0.18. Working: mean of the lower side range 6.4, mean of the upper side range 5.53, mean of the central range 5.03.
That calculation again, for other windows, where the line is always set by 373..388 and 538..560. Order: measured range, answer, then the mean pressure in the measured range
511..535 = 0.099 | 5.29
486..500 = 0.242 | 4.8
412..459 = 0.105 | 5.81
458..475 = 0.192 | 5.18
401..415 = 0.111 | 5.94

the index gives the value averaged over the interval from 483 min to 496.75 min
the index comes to 4.82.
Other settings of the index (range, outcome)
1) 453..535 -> 5.11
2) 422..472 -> 5.46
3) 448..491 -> 5.14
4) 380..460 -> 6.01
